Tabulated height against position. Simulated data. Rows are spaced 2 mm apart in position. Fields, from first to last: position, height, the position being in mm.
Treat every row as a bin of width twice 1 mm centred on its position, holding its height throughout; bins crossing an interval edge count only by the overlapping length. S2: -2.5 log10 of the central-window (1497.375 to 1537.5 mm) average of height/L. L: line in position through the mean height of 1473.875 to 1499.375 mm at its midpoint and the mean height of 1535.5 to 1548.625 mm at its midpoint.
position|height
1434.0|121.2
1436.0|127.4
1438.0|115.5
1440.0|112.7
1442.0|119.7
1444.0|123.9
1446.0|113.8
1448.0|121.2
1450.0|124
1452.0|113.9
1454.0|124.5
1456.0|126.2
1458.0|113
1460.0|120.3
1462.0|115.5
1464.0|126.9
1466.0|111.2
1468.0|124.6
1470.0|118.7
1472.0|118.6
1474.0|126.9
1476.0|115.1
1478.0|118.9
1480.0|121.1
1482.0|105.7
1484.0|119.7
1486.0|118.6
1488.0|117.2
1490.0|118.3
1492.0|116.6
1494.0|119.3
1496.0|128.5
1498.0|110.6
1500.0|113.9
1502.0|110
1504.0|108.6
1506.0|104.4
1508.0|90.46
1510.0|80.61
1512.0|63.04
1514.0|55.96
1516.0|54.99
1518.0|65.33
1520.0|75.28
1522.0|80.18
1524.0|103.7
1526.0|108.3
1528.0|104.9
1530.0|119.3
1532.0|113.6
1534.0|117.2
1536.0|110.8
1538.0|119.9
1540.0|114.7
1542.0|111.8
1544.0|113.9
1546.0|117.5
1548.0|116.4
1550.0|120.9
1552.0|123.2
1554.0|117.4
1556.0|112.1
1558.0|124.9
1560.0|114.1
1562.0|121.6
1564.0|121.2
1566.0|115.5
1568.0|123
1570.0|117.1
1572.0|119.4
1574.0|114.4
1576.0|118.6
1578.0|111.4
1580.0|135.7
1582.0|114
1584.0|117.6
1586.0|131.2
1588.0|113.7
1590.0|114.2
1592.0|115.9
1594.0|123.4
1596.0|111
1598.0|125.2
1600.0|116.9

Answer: 0.223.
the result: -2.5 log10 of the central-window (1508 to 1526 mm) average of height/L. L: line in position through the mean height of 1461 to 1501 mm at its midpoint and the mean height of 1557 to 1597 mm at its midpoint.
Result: 0.49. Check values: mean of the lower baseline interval 118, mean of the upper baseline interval 119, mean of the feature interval 75.4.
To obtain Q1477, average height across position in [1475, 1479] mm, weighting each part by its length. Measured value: 117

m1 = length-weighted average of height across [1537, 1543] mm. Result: 115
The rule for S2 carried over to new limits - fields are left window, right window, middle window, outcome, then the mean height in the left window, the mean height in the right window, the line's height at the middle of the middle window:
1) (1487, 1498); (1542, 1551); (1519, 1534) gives 0.16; 119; 117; 118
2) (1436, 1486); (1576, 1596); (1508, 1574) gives 0.13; 119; 119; 119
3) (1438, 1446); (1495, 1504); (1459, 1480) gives -0.03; 118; 115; 116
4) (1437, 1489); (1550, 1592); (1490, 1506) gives 0.04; 119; 119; 119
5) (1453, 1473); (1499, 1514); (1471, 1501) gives -0.12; 120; 93.2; 106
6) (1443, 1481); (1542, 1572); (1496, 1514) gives 0.22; 120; 118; 119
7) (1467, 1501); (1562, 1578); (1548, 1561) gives 0.00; 118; 118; 118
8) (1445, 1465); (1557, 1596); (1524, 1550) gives 0.05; 120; 119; 119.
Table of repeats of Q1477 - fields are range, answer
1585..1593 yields 119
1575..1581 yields 122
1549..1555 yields 120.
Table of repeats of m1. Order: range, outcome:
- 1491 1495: 118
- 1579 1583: 125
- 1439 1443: 116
